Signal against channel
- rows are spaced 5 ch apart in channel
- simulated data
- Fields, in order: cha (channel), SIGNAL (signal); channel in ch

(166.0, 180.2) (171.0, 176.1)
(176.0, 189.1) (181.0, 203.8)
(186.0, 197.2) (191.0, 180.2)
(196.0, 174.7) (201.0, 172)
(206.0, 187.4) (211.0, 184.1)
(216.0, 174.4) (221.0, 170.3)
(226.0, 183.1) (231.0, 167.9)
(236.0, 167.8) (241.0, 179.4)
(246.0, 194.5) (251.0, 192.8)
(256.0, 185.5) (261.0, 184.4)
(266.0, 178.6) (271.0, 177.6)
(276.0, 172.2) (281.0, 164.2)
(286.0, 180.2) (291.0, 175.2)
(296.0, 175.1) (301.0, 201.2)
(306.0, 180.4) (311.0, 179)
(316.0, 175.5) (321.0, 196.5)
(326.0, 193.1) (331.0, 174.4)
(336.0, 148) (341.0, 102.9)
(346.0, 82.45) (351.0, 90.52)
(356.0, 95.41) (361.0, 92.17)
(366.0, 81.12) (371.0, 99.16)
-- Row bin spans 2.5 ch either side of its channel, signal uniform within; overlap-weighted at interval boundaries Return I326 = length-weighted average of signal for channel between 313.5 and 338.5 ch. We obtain 178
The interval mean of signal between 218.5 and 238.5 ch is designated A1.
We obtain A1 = 172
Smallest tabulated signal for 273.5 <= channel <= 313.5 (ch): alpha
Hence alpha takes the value 164.2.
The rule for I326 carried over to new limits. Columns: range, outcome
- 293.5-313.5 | 184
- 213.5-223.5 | 172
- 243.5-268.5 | 187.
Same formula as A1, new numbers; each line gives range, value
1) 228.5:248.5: 177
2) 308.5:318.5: 177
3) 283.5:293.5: 178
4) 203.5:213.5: 186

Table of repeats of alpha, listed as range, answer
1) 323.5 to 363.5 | 82.45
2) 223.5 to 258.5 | 167.8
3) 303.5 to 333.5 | 174.4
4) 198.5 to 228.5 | 170.3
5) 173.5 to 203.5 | 172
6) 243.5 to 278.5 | 172.2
